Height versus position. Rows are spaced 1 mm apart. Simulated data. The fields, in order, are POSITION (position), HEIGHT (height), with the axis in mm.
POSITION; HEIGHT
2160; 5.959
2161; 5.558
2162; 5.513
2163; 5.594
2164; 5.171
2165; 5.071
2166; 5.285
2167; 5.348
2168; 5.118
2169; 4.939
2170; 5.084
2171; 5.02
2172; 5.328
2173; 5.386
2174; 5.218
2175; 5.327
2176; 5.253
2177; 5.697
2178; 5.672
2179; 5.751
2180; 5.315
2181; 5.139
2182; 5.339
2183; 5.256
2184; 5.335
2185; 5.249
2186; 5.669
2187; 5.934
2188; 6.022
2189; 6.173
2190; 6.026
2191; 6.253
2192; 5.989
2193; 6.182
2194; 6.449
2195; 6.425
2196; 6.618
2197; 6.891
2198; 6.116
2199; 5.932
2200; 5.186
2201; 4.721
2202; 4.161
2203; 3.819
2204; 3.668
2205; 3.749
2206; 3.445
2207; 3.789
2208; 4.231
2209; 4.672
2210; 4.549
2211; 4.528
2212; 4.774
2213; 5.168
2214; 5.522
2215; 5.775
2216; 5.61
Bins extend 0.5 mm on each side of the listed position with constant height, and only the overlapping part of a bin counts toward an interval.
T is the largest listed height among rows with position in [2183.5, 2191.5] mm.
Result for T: 6.253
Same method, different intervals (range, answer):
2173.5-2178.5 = 5.697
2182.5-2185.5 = 5.335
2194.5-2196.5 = 6.618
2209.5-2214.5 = 5.522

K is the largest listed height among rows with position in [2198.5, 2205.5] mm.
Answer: 5.932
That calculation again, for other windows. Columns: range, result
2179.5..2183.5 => 5.339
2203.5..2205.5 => 3.749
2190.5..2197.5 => 6.891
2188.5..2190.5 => 6.173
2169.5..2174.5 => 5.386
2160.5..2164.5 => 5.594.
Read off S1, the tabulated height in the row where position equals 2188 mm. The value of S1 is 6.022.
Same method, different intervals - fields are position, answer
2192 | 5.989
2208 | 4.231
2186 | 5.669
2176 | 5.253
